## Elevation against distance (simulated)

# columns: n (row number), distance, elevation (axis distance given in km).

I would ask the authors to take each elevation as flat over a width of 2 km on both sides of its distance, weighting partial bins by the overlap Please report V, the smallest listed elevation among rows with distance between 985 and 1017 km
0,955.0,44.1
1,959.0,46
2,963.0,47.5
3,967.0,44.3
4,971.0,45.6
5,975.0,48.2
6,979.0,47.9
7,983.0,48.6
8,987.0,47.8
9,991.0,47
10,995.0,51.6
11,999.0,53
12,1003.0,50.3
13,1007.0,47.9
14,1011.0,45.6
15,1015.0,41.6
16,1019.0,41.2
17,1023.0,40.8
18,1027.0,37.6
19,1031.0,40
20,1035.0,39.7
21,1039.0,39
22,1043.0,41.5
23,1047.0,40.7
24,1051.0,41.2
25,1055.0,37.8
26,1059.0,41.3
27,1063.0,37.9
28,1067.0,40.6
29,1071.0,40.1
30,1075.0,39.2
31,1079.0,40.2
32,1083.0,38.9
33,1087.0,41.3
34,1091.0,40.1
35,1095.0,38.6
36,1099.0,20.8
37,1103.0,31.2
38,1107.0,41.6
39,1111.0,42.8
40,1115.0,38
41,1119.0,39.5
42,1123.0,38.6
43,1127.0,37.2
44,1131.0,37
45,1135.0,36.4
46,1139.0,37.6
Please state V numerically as 41.6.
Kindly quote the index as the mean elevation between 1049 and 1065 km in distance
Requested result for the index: 39.5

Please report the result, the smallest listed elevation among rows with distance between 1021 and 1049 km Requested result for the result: 37.6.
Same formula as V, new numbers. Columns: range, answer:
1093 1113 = 20.8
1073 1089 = 38.9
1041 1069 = 37.8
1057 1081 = 37.9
